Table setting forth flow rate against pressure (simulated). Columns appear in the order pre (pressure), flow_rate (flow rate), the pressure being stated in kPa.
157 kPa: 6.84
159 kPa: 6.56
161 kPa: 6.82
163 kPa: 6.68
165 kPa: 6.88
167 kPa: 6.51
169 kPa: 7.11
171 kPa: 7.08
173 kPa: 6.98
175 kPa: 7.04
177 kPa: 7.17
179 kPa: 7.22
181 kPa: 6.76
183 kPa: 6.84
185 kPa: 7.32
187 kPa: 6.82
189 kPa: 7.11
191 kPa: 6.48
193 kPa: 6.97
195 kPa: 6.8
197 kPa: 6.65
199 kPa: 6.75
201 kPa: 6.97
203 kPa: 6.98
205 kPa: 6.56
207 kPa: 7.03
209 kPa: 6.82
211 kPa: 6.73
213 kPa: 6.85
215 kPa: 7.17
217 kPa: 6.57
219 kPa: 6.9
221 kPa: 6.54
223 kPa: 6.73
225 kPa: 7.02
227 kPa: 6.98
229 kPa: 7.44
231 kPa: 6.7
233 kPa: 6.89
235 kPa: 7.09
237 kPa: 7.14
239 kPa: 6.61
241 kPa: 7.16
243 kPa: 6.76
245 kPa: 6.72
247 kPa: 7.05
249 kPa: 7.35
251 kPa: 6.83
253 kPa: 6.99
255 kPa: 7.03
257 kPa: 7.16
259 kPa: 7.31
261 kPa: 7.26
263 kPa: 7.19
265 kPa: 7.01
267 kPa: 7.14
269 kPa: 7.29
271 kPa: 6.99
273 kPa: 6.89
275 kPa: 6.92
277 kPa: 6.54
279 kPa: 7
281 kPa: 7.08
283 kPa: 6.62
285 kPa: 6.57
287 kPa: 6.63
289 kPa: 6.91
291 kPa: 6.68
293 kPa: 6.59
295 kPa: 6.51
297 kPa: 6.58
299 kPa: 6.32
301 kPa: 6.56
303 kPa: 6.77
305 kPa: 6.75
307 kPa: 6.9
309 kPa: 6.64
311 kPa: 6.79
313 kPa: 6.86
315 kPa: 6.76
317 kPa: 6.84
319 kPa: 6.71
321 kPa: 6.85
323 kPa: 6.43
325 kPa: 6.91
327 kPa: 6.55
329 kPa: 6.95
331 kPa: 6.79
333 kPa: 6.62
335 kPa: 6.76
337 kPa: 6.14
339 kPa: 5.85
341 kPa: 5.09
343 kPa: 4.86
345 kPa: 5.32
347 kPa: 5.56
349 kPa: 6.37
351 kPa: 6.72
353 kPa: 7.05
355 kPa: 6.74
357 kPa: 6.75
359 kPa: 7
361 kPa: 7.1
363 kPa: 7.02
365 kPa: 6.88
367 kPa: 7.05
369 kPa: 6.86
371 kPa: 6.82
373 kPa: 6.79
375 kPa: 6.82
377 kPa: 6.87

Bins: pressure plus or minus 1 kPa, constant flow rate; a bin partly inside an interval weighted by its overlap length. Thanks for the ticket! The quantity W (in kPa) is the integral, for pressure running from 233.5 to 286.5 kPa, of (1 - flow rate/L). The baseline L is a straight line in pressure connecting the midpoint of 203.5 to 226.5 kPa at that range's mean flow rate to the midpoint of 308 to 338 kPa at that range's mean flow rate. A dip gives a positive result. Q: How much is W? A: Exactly -1.66 kPa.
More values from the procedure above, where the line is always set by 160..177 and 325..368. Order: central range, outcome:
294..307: -0.08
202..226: -0.13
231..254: -0.81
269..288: -0.60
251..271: -1.39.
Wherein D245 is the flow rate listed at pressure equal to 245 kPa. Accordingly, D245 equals 6.72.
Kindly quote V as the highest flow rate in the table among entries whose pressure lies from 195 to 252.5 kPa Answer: 7.44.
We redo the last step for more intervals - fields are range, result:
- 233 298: 7.35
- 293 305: 6.77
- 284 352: 6.95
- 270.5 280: 7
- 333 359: 7.05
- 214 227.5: 7.17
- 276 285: 7.08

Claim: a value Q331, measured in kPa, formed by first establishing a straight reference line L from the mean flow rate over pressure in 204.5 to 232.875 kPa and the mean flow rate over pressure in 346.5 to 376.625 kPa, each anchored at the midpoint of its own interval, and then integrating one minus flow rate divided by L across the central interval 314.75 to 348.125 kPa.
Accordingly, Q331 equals 2.6 kPa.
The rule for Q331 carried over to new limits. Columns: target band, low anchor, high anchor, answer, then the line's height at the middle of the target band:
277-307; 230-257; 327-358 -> -0.3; 6.61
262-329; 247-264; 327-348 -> -2.0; 6.59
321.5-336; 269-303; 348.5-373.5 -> 0.2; 6.81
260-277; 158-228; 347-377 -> -0.5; 6.84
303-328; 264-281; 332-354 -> -1.4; 6.4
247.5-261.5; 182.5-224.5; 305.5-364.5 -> -0.9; 6.72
